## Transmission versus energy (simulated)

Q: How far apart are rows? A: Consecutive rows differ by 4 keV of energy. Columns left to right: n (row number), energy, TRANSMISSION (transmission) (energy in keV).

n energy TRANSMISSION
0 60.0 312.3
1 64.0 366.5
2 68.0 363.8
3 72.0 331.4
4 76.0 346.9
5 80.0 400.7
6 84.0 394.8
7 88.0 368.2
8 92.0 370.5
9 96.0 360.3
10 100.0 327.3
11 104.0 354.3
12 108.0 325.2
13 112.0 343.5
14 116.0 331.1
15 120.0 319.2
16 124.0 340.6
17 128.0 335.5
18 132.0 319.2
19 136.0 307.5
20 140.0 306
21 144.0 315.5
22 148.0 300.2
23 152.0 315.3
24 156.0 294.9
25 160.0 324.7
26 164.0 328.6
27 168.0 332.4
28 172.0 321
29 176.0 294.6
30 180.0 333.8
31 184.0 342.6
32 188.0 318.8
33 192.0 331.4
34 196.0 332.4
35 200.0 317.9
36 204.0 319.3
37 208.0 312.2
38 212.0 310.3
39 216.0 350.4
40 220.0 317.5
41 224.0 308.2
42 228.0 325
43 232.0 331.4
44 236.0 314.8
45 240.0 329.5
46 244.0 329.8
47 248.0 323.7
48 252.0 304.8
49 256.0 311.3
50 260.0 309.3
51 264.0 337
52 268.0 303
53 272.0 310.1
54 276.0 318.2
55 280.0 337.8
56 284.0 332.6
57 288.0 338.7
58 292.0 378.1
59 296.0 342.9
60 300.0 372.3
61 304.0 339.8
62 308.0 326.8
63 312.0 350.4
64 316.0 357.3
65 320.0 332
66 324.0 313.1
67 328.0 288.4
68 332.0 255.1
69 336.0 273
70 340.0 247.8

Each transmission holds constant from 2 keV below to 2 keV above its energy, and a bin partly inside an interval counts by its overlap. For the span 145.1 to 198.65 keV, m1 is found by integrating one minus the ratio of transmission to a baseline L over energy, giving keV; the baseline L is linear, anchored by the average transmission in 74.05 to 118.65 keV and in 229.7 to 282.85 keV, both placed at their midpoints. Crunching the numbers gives 2.90 keV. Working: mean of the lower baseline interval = 356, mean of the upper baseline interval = 320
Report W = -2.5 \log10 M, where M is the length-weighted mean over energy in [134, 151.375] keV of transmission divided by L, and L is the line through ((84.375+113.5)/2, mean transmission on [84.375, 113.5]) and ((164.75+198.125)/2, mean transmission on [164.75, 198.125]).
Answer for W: 0.10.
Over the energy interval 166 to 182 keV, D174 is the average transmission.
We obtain 320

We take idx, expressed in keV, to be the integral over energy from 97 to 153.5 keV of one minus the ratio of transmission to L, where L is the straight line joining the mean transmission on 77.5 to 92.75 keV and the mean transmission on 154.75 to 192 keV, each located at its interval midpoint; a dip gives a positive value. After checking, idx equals 4.9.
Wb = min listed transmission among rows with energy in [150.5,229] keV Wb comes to 294.6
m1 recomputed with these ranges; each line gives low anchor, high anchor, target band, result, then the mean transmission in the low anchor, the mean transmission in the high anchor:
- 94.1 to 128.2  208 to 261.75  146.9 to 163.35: 1.0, 337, 320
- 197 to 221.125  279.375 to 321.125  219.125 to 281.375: 2.6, 322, 347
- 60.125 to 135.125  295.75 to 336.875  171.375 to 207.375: 1.6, 348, 323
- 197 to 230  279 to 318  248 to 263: 1.0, 320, 348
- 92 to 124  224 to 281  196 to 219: 0.2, 340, 320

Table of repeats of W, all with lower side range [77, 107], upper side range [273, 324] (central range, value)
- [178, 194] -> 0.07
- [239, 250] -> 0.07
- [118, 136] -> 0.11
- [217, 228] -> 0.11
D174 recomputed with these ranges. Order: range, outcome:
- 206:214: 311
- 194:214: 318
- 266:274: 307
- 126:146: 317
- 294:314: 346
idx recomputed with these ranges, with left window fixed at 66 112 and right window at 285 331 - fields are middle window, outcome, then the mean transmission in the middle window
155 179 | 2.3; 318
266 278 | 1.1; 310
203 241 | 2.6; 322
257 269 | 0.9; 317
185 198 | 0.7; 329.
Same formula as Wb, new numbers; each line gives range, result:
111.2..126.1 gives 319.2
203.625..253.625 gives 304.8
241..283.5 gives 303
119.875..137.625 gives 307.5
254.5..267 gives 309.3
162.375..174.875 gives 321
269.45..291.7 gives 310.1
